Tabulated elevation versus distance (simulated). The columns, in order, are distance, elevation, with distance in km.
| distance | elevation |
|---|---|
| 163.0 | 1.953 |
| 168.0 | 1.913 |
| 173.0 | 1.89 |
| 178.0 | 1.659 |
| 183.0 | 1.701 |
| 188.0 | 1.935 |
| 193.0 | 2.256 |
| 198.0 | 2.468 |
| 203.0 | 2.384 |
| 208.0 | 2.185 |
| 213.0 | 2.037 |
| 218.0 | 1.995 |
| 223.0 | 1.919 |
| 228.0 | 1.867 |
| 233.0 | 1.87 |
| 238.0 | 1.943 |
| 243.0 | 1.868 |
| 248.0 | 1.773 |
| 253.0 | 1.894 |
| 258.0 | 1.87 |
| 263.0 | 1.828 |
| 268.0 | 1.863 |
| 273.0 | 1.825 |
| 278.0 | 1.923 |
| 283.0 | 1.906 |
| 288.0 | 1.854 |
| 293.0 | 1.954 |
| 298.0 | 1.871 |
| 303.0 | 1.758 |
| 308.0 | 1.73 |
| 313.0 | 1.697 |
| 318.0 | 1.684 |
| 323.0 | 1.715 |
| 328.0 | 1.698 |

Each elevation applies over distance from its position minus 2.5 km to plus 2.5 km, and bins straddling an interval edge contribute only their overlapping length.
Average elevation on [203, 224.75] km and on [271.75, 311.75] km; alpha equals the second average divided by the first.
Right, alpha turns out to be 0.89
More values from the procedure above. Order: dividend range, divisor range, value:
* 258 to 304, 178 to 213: 0.89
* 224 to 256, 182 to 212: 0.86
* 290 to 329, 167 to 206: 0.87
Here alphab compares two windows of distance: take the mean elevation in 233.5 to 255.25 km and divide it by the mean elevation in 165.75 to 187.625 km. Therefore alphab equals 1.04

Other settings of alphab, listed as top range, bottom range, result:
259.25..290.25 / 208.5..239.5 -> 0.96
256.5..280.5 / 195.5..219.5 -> 0.84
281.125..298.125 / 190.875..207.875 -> 0.81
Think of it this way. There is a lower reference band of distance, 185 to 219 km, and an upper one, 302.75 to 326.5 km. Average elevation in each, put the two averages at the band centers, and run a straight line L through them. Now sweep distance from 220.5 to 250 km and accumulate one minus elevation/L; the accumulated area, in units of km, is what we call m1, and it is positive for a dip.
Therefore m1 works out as 2.42 km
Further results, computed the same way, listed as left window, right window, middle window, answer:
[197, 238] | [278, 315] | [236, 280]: 1.9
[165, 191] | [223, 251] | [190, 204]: -3.9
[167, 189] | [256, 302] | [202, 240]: -3.7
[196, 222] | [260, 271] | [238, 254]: 0.9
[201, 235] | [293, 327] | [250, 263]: 0.3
